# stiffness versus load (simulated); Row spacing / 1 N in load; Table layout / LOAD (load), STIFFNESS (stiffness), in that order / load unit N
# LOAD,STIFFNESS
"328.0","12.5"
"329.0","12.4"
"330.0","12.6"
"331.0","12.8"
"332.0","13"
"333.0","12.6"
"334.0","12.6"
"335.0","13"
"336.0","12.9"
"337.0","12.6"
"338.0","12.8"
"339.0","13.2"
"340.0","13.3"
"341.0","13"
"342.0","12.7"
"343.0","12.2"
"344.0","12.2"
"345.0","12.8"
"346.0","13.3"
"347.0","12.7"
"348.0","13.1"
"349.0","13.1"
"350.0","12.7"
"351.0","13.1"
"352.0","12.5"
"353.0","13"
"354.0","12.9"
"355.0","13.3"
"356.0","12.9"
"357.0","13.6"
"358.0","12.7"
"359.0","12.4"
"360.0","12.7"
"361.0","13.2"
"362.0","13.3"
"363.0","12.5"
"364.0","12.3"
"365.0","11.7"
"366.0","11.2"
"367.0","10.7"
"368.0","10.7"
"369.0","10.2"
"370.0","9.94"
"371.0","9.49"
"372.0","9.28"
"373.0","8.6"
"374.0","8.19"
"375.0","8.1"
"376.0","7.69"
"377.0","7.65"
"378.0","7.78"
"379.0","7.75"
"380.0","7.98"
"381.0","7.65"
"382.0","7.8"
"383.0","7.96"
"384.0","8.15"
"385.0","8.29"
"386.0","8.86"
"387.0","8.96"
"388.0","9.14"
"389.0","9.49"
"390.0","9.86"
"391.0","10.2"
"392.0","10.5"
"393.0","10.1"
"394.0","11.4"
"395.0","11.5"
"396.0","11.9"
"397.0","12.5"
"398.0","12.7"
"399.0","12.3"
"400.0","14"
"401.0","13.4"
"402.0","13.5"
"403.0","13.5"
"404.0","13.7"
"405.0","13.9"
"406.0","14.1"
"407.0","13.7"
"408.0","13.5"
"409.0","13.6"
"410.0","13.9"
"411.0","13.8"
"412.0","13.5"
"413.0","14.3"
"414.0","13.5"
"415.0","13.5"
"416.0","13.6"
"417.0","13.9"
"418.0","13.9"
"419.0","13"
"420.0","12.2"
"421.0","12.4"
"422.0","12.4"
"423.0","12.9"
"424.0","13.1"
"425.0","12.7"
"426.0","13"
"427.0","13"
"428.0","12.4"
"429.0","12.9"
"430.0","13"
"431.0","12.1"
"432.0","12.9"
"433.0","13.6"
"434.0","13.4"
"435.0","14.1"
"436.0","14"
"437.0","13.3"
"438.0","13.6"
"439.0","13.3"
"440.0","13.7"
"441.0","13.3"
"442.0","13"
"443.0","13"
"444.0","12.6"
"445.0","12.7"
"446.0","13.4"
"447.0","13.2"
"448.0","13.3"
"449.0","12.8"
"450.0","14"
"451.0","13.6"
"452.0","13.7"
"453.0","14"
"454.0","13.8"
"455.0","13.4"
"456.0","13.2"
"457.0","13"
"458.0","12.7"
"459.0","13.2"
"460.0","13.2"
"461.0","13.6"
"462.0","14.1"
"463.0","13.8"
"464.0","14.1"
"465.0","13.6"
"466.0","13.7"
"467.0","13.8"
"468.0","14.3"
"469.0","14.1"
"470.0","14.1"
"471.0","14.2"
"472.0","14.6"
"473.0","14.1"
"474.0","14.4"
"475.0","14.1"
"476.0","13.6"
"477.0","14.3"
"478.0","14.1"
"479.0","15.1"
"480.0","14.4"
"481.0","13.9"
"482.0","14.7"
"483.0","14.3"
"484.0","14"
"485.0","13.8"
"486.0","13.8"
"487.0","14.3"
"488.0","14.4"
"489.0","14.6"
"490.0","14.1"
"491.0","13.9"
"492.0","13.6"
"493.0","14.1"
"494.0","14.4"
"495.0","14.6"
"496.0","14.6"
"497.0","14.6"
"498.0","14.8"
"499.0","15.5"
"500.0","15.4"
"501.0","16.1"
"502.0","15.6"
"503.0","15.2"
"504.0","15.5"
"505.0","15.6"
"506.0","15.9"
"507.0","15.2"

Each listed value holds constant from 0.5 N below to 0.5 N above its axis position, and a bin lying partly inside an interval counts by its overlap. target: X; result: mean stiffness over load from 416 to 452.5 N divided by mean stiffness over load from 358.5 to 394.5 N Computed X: 1.35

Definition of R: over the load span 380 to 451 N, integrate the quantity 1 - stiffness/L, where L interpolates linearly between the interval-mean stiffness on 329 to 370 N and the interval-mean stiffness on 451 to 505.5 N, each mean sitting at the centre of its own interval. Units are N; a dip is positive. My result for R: 5.5 N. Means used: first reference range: 12.6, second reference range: 14.2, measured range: 12.4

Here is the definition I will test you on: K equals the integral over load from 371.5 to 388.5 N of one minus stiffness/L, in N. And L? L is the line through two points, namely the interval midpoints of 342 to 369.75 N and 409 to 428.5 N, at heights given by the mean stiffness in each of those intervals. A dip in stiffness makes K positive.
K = 6.04 N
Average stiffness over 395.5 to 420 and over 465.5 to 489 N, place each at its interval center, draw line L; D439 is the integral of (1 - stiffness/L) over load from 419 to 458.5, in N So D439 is 1.81 N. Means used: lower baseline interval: 13.4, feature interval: 13.1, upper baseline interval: 14.2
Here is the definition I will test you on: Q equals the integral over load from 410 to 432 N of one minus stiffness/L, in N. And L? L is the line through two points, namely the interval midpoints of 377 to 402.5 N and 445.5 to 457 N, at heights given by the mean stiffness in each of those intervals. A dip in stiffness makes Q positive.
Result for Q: -2.5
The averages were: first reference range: 10.1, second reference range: 13.5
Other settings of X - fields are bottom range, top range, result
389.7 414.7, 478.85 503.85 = 1.14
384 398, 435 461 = 1.30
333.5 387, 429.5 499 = 1.23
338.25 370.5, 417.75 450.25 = 1.05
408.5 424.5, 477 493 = 1.06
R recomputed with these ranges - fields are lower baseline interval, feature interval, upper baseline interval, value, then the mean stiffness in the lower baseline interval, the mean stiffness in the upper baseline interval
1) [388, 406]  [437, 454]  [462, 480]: 0.1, 12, 14.1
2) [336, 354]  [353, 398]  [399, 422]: 9.5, 12.8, 13.5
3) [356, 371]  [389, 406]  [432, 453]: 0.5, 11.9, 13.4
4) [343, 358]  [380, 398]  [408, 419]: 5.0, 12.9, 13.7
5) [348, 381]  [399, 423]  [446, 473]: -2.3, 11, 13.7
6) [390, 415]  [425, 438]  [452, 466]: 0.0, 12.8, 13.5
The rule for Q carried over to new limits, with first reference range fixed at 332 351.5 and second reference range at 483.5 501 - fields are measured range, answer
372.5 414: 7.79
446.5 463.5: 0.72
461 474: 0.12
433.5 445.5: 0.47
